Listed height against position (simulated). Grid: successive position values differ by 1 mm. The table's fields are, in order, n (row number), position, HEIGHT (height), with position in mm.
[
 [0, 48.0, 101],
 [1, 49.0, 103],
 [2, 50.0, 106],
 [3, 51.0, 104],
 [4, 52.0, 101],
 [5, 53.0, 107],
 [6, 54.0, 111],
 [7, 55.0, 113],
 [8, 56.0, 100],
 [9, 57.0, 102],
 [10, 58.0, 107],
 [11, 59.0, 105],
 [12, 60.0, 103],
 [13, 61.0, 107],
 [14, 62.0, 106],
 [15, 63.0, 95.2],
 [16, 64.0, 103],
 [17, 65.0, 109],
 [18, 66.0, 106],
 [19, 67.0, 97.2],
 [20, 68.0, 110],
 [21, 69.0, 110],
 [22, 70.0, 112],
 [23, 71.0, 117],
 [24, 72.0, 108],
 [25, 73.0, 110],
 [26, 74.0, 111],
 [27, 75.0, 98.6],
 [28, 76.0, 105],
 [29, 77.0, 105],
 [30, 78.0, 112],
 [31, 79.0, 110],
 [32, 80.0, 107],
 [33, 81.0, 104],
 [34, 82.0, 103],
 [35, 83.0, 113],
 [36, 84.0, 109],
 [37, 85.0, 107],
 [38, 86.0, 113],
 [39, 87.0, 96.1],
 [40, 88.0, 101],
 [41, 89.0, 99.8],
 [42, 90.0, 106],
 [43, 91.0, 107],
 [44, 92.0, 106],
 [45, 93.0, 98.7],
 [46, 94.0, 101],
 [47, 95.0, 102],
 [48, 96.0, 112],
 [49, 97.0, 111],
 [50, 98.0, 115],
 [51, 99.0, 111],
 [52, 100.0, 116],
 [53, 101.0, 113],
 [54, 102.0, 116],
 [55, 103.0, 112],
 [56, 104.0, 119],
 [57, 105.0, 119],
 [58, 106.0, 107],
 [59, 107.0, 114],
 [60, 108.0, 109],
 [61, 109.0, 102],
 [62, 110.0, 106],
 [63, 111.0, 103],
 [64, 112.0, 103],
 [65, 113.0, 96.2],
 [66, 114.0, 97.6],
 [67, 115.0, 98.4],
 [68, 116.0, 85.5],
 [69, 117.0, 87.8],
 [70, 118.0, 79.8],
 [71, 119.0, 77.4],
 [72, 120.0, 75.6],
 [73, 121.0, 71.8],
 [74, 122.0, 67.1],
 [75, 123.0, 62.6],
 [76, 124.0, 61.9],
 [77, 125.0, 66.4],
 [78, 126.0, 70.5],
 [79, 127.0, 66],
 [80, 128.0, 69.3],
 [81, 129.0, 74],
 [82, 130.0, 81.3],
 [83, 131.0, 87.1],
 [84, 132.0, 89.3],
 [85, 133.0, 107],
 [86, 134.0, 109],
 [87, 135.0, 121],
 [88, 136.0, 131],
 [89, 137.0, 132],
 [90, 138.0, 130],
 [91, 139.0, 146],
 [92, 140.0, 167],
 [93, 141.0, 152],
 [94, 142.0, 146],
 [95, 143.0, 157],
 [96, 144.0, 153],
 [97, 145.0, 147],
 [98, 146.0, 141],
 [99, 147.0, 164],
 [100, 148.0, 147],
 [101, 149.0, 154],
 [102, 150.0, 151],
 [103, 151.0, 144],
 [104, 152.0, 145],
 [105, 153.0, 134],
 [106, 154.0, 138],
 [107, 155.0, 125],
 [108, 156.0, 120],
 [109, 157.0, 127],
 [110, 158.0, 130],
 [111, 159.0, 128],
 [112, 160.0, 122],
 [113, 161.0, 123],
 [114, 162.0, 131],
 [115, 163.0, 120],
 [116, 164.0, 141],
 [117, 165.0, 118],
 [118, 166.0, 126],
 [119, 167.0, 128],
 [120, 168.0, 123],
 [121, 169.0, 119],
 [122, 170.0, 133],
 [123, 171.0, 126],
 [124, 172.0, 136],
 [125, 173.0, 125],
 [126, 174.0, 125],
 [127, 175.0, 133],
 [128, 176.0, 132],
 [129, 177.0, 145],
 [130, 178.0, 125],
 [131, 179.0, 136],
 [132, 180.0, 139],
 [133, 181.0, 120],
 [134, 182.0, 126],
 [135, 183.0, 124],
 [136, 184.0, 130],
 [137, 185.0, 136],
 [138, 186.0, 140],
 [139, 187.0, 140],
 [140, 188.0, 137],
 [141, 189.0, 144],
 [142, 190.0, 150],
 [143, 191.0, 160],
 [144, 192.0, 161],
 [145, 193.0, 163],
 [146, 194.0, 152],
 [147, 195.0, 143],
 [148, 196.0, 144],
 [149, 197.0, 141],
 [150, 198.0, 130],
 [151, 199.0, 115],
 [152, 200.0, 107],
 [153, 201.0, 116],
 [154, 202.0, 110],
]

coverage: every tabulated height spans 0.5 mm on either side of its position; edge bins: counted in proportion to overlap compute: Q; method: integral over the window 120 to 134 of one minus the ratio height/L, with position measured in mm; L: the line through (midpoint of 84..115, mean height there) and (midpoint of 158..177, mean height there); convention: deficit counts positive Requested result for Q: 4.8 mm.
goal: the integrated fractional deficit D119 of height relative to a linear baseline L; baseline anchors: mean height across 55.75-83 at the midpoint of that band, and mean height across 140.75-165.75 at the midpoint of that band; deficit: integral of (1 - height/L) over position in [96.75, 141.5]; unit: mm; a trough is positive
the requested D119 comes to 8.7 mm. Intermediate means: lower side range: 106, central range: 101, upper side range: 138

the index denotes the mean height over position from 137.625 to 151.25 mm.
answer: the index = 150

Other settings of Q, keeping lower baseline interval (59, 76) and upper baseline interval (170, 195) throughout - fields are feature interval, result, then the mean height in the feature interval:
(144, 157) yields -1.4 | 142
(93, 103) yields 0.4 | 110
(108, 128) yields 6.1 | 83.4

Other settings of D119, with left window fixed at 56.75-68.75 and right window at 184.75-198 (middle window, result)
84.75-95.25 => 0.92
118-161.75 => 4.77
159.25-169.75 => 0.94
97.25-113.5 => 1.12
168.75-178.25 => 0.70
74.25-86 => 0.32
